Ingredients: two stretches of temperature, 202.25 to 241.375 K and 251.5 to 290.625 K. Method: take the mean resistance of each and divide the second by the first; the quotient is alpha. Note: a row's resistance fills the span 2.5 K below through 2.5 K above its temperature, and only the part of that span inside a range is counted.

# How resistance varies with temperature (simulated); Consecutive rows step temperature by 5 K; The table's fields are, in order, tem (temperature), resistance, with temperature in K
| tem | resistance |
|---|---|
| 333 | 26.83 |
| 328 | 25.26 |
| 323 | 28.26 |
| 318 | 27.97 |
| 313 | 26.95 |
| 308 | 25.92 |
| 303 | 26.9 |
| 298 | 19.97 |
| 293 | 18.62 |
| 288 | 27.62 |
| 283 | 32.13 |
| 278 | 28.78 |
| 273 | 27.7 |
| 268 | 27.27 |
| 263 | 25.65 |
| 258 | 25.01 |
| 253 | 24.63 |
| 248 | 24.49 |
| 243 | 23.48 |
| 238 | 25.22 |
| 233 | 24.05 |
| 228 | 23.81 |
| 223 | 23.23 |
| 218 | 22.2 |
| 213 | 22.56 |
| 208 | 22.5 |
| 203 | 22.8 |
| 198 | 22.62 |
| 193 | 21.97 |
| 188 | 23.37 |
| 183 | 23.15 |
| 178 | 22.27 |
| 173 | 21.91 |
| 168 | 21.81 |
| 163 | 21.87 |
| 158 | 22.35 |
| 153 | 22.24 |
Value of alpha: 1.17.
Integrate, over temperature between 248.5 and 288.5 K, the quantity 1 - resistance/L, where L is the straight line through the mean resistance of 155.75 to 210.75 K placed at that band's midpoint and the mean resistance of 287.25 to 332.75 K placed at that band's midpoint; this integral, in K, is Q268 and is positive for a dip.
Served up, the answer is -4.7 K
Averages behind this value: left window 22.4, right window 25.3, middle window 27.2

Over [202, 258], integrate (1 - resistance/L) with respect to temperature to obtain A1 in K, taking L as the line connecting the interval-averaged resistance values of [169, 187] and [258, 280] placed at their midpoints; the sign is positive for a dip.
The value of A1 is 3.3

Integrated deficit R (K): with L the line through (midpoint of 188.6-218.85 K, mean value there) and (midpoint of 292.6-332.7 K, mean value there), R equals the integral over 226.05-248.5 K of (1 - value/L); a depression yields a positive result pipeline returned -0.8 K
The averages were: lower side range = 22.5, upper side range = 25.4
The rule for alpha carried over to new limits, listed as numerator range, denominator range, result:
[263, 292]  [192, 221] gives 1.24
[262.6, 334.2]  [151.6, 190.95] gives 1.18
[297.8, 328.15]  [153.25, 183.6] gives 1.19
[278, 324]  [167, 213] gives 1.16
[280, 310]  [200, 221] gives 1.12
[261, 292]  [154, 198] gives 1.24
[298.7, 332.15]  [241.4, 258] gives 1.09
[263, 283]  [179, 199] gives 1.24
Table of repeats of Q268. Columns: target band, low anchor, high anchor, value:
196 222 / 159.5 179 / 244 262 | 0.8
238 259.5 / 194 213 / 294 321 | -0.7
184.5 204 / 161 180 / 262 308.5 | 0.1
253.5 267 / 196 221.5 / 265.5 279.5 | 0.7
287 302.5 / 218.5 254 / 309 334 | 2.3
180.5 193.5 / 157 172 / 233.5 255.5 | -0.2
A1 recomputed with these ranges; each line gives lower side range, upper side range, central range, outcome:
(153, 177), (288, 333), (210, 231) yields 0.3 K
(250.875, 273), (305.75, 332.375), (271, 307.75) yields 0.6 K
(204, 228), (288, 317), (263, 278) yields -2.3 K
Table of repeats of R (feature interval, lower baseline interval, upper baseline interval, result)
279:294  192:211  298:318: -1.1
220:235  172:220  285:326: -0.2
